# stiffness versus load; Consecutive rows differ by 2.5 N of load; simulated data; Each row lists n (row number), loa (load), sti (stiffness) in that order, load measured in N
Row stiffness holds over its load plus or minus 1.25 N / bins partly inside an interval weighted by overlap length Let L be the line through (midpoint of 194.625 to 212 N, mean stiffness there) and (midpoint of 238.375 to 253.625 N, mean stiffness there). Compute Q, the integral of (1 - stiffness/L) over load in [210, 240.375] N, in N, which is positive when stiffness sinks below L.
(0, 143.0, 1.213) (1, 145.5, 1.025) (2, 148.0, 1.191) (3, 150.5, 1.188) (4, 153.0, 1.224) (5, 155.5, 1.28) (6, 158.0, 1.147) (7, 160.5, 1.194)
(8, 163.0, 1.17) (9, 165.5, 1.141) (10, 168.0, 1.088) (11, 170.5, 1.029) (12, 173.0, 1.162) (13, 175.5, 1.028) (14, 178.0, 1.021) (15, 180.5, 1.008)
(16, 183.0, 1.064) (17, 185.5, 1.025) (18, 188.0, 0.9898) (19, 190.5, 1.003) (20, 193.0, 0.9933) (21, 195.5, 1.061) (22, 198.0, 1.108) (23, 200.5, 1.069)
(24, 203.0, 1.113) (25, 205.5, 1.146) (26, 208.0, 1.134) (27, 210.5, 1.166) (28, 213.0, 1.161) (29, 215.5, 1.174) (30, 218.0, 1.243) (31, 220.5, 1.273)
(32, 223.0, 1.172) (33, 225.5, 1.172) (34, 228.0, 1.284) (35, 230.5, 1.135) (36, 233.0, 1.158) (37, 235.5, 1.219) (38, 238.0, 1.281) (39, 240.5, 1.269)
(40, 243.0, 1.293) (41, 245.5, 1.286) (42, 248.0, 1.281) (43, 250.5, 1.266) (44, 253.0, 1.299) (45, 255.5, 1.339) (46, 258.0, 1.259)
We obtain -0.2 N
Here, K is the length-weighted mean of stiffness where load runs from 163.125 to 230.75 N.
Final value 1.11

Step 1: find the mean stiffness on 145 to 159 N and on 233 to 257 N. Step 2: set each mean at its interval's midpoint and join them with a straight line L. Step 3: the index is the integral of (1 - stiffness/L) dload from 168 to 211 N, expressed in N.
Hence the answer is 5.5 N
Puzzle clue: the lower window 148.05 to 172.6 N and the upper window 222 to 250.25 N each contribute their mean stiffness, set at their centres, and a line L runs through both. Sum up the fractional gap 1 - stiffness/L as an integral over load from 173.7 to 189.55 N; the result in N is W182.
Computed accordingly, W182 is 2.09 N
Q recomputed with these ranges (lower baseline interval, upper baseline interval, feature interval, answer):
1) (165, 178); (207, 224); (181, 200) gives 1.6 N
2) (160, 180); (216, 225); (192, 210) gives 1.2 N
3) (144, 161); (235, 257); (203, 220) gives 1.0 N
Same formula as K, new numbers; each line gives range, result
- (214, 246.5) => 1.23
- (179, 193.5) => 1.02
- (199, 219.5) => 1.15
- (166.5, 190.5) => 1.04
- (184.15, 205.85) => 1.05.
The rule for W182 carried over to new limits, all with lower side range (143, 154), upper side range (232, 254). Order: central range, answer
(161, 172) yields 0.6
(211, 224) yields 0.3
